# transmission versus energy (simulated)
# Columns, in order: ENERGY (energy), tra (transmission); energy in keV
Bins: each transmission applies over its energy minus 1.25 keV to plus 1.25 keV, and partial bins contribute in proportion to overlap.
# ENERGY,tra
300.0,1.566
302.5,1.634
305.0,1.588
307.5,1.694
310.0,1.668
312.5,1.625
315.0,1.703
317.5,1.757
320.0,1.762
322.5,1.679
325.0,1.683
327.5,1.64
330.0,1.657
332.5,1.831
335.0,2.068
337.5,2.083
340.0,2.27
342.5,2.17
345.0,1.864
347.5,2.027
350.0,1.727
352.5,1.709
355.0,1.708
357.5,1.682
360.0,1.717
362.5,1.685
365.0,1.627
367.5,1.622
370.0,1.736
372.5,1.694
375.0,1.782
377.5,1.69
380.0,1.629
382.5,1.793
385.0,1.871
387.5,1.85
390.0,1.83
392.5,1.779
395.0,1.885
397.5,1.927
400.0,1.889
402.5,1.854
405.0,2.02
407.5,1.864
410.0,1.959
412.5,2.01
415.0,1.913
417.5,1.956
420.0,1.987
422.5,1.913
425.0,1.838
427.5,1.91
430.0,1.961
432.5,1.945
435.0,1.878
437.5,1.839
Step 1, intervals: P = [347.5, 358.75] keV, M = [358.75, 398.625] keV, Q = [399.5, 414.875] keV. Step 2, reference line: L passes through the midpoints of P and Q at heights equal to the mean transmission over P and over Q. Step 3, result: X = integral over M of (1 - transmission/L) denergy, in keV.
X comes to 1.7 keV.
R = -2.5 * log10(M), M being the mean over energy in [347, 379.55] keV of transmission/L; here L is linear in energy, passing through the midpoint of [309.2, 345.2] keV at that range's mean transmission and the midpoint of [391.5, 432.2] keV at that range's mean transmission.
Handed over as 0.09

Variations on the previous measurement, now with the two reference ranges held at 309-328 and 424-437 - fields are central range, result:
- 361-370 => 0.08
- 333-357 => -0.12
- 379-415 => -0.02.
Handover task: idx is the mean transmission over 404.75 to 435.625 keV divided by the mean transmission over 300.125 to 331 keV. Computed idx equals 1.2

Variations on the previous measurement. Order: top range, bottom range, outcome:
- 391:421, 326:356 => 1.01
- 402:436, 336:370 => 1.05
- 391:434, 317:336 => 1.09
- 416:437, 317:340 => 1.05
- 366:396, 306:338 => 1.01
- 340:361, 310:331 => 1.10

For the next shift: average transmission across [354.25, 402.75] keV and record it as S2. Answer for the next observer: 1.76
